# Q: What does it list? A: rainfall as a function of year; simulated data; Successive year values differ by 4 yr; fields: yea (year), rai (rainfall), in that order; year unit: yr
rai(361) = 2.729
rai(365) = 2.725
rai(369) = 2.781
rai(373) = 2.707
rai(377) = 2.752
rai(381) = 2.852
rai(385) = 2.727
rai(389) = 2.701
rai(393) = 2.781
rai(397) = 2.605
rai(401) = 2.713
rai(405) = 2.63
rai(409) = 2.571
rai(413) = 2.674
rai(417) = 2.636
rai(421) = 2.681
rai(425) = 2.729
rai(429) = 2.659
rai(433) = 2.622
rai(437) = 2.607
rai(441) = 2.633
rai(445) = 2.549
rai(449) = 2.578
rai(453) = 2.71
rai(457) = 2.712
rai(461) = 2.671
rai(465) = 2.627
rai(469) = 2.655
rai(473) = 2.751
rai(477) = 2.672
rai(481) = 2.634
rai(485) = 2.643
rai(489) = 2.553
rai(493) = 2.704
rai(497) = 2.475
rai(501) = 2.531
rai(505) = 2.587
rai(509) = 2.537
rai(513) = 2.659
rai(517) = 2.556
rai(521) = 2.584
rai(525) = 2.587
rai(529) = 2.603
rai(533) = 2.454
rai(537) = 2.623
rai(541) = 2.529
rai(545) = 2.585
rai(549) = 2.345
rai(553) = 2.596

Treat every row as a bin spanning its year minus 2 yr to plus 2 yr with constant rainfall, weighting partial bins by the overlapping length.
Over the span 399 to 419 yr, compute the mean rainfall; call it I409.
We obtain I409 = 2.64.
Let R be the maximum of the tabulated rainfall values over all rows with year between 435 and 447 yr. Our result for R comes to 2.633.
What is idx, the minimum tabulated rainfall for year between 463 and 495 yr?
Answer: 2.553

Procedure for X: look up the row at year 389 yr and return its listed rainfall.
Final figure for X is 2.701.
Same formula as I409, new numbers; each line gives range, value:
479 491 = 2.61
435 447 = 2.6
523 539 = 2.57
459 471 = 2.65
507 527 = 2.58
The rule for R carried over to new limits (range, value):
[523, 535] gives 2.603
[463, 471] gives 2.655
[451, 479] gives 2.751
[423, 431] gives 2.729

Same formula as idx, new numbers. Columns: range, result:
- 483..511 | 2.475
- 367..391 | 2.701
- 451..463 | 2.671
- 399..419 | 2.571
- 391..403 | 2.605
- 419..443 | 2.607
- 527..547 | 2.454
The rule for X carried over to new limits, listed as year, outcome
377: 2.752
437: 2.607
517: 2.556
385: 2.727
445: 2.549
